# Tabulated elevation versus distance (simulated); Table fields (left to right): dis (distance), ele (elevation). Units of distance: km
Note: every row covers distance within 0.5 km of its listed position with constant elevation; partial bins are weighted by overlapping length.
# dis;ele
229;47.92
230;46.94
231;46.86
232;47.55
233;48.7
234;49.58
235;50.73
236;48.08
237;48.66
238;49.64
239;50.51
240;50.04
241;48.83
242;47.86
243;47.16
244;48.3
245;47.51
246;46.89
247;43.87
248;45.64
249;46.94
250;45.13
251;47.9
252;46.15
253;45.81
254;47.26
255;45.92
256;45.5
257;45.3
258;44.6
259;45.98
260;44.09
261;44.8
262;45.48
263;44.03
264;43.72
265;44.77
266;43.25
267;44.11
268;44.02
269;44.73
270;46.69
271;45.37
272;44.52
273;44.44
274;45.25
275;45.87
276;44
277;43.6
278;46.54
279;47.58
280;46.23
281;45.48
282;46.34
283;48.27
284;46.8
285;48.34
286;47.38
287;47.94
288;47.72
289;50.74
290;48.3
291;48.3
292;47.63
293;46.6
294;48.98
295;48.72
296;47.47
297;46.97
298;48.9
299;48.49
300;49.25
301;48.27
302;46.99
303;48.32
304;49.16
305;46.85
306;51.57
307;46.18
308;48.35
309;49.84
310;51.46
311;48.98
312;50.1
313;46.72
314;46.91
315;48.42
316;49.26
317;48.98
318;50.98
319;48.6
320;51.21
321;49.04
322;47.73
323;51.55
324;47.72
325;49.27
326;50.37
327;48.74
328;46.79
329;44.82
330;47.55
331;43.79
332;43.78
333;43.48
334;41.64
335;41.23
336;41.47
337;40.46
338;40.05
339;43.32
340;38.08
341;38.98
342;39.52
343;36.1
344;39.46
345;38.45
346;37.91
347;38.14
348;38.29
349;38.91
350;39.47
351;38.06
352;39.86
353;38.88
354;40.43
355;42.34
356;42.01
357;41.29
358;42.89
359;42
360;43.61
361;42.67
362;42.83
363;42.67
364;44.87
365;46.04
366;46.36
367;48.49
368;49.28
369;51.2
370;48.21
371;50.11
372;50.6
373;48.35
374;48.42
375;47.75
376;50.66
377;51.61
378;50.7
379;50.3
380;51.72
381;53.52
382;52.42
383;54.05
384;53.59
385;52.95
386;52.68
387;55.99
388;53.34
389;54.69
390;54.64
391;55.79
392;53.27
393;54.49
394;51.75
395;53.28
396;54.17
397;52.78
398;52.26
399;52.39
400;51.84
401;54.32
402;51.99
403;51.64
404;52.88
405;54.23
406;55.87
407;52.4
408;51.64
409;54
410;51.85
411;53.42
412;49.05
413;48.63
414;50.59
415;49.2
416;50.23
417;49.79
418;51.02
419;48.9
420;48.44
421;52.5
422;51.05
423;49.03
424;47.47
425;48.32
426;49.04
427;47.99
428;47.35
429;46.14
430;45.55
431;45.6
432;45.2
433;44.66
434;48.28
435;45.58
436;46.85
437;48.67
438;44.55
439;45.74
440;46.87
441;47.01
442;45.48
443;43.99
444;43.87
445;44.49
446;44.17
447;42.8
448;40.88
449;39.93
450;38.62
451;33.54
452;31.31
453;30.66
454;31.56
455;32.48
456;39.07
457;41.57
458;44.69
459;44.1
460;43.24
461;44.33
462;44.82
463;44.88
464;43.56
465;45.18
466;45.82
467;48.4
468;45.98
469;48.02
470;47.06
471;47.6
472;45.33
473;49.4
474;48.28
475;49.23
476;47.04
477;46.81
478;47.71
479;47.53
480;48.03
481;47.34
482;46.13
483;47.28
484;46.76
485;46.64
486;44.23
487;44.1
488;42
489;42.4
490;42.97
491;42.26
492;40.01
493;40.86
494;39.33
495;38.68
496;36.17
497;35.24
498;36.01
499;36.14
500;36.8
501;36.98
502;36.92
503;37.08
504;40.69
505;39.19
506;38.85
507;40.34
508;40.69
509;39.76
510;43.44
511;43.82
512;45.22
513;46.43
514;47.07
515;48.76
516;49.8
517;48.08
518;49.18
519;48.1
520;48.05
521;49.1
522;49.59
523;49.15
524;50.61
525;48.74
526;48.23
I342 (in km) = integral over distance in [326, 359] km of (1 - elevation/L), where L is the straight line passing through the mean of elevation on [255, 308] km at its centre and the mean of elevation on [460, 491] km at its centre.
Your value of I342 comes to 3.6 km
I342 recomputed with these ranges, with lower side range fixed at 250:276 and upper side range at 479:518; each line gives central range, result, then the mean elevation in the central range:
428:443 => -1.1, 46.1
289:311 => -1.9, 48.5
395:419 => -4.7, 52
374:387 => -2.4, 51.9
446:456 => 1.5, 36.3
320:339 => -0.5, 45.6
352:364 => 0.6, 42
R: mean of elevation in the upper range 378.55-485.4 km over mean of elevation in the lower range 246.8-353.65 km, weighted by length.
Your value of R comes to 1.05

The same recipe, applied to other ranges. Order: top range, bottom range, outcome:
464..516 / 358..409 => 0.86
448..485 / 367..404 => 0.84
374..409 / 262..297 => 1.14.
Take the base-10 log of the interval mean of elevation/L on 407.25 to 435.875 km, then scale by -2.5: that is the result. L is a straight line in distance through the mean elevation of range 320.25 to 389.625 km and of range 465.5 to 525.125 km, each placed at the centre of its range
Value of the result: -0.092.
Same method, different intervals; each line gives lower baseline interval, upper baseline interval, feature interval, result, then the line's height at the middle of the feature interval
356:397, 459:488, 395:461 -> 0.027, 47.9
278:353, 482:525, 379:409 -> -0.192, 44.7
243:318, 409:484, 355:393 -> -0.068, 46.2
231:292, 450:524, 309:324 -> -0.079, 45.8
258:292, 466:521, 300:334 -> -0.061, 45.5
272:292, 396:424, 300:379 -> 0.080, 48.9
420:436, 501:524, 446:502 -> 0.084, 45.9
